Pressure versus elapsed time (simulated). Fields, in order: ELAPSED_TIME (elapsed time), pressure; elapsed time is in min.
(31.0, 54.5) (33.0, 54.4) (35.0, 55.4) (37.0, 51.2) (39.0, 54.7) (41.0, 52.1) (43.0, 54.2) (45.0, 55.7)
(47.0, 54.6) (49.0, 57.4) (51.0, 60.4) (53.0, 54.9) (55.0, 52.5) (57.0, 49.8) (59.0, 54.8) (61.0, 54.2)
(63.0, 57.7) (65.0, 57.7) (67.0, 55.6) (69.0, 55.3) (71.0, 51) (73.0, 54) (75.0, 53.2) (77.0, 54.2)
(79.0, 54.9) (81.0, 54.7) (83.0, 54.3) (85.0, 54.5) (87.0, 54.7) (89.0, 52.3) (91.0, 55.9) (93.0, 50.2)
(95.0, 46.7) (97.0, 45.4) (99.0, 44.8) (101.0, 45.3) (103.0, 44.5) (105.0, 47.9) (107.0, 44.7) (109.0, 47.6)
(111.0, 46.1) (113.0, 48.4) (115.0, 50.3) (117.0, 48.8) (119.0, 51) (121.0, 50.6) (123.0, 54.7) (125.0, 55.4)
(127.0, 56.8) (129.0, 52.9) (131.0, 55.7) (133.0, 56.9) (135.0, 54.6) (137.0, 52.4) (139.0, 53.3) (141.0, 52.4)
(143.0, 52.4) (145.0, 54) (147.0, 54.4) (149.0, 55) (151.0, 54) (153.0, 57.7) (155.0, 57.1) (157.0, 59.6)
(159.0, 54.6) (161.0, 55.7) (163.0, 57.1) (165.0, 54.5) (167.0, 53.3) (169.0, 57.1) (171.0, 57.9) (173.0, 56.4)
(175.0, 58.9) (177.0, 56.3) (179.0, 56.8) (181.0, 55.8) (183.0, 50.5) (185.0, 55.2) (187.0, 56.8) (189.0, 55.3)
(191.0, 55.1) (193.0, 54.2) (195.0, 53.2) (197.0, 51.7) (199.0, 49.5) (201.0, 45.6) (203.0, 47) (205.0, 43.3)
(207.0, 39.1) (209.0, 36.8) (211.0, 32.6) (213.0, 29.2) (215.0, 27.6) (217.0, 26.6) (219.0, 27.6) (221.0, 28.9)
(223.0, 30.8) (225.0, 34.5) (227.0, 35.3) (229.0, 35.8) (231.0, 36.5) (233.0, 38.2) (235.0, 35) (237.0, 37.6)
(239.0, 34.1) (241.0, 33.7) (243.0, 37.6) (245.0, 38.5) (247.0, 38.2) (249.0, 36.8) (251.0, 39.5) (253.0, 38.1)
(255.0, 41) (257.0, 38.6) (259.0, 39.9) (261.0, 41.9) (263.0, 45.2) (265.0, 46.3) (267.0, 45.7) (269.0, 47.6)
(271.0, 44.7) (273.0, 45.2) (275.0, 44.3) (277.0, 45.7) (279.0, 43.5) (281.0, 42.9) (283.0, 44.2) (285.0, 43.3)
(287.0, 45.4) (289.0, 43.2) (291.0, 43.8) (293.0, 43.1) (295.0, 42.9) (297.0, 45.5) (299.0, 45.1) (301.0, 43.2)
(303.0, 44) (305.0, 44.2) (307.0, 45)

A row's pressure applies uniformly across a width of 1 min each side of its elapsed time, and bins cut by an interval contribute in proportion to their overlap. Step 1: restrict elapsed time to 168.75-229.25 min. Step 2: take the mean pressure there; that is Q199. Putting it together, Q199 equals 45.2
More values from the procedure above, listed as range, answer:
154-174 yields 56.3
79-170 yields 52.5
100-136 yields 50.7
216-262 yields 35.9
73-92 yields 54.3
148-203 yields 54.9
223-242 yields 35.4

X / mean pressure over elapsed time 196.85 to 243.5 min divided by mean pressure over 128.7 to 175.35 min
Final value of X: 0.7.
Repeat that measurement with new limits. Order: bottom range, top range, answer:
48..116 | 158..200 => 1.06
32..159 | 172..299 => 0.81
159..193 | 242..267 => 0.72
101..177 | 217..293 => 0.74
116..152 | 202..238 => 0.64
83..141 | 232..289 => 0.81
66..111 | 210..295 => 0.76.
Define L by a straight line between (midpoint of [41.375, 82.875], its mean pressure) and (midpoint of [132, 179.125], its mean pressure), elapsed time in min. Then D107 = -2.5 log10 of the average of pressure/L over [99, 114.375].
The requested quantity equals 0.19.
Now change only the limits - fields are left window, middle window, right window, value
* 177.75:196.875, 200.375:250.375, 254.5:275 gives 0.36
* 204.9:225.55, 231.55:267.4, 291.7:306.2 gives -0.06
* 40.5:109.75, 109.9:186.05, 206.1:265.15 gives -0.21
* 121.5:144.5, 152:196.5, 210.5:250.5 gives -0.22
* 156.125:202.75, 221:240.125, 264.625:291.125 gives 0.38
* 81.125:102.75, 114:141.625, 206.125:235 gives -0.17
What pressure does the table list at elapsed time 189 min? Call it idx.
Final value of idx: 55.3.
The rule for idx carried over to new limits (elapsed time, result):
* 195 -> 53.2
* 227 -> 35.3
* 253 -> 38.1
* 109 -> 47.6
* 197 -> 51.7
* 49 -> 57.4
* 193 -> 54.2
